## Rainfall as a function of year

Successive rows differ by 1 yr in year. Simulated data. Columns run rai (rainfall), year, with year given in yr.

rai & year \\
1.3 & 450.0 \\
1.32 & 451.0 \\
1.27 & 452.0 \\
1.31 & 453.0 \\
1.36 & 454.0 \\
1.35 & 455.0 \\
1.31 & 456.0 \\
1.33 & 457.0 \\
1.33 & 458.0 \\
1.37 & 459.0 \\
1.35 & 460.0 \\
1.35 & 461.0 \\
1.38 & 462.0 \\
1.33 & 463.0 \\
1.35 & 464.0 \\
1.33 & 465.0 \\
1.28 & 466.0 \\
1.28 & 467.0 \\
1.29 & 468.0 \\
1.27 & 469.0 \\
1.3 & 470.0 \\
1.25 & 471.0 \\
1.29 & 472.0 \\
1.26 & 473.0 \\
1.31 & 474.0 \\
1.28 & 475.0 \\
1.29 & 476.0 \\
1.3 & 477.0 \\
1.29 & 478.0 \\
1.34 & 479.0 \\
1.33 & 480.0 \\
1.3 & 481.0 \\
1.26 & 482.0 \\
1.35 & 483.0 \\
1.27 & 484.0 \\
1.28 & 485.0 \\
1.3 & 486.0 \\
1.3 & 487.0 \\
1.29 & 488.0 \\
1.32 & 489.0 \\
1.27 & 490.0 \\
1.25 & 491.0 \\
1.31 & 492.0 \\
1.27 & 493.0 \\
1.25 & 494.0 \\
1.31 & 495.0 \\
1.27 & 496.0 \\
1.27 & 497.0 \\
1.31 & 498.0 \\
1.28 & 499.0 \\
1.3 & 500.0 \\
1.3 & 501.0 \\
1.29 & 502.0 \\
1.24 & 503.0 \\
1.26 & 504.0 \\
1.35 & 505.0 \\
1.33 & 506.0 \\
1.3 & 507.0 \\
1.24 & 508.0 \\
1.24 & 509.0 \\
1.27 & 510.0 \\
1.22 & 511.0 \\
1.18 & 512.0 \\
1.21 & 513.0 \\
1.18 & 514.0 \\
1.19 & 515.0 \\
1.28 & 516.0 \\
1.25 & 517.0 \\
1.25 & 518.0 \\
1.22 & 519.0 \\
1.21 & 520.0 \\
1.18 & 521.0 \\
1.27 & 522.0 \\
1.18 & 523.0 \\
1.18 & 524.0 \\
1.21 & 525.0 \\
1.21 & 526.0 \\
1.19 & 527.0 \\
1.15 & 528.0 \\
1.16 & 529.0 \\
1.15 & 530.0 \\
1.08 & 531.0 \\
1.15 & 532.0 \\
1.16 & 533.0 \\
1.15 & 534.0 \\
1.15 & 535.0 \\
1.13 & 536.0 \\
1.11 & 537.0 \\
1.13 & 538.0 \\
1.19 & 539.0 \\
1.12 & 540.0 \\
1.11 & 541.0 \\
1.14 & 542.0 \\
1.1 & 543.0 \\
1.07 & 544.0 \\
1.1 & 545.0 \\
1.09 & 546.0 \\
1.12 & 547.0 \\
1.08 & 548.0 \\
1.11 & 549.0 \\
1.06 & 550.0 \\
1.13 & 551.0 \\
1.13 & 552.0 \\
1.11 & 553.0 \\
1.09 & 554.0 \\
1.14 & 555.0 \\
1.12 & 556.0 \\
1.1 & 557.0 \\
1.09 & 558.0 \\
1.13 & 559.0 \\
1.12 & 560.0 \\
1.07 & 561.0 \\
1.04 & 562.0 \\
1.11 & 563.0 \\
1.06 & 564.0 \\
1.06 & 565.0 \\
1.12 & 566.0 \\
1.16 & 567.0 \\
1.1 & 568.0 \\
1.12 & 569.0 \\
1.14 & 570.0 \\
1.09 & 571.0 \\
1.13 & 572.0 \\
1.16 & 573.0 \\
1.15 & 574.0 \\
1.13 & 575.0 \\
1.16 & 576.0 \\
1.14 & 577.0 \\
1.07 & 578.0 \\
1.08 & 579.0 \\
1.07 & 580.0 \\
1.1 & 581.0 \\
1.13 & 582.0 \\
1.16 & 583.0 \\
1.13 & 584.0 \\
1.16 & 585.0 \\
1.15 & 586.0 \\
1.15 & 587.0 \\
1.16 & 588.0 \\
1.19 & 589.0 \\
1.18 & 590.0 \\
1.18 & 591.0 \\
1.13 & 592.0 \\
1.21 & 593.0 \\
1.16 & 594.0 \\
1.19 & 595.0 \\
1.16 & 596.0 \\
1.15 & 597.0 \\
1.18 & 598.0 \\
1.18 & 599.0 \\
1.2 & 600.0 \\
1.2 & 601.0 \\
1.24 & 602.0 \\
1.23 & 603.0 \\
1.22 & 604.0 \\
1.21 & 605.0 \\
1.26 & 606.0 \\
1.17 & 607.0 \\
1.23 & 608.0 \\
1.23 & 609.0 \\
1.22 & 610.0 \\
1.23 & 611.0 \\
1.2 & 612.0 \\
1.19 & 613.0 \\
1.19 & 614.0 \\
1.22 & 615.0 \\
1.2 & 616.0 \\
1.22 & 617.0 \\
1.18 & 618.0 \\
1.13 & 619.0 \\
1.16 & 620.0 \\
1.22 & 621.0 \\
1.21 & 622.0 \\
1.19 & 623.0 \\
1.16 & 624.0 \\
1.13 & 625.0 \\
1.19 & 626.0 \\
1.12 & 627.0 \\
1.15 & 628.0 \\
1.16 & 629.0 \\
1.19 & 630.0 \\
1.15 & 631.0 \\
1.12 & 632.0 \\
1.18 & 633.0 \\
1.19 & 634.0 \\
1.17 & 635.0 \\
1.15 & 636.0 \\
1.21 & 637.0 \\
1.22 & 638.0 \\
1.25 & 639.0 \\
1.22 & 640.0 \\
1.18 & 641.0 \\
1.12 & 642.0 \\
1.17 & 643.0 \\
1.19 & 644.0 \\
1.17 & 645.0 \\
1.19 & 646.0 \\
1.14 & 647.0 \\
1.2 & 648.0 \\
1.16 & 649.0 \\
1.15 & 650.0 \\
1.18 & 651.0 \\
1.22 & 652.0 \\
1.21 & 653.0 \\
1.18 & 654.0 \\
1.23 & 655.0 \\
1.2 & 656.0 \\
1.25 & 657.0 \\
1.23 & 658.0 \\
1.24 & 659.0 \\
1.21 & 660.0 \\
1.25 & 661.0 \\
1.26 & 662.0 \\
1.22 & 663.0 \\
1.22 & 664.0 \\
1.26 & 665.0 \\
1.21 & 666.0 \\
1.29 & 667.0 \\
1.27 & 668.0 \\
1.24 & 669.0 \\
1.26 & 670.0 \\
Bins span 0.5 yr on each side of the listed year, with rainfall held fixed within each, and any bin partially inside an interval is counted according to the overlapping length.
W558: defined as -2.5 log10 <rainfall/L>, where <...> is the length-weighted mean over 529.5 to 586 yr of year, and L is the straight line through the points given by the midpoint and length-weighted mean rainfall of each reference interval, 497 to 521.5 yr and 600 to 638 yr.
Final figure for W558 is 0.101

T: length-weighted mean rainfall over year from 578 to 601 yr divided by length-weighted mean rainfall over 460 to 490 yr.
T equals 0.9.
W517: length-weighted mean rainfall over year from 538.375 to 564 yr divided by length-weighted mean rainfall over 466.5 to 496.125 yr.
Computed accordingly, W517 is 0.86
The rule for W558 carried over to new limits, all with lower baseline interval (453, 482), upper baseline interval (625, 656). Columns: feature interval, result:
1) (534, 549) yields 0.13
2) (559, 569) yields 0.13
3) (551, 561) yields 0.12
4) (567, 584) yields 0.10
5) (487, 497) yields 0.01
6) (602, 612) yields -0.02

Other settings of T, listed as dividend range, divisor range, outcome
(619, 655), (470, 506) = 0.91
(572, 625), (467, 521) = 0.92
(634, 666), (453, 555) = 0.97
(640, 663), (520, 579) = 1.06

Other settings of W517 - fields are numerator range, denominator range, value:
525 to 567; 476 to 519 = 0.88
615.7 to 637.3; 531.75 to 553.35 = 1.05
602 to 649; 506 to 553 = 1.02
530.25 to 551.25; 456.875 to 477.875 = 0.85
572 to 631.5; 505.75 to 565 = 1.02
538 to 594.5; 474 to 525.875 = 0.89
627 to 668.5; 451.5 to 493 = 0.92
